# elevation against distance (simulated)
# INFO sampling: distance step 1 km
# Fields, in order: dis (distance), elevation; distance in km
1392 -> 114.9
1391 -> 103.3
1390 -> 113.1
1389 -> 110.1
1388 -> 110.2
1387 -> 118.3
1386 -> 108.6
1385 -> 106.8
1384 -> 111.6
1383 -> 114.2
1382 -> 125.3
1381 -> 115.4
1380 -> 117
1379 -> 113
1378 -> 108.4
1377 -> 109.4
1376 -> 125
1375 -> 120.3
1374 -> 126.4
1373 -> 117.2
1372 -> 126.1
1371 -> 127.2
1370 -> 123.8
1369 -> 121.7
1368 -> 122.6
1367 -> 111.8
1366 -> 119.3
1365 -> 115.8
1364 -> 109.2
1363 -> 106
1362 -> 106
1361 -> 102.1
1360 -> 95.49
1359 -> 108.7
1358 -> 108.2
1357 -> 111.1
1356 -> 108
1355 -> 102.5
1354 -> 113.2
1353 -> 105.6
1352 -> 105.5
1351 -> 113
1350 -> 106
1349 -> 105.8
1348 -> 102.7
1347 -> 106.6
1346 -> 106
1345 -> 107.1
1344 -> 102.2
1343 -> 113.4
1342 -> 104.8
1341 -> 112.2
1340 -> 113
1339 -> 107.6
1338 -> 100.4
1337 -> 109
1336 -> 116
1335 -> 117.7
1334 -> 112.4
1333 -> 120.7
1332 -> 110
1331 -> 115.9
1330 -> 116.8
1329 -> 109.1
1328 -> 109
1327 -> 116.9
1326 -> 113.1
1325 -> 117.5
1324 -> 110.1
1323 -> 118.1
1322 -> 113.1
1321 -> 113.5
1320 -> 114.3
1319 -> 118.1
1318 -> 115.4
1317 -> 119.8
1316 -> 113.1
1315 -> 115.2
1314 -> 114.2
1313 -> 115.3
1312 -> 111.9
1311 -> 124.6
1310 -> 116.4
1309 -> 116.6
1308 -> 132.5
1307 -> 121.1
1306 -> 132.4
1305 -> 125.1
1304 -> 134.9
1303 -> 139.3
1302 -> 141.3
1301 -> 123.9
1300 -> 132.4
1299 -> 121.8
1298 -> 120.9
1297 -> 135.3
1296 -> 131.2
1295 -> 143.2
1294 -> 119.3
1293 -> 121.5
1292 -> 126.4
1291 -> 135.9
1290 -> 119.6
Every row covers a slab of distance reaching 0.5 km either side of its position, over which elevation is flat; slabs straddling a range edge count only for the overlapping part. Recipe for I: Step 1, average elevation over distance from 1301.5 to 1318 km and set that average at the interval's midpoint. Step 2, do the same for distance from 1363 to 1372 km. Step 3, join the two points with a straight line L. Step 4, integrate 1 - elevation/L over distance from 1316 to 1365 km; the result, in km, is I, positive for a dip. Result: 4.2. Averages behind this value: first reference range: 123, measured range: 110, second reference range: 119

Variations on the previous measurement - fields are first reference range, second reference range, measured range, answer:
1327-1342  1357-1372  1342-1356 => 0.71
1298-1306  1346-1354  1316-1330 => 0.67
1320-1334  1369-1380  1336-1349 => 0.96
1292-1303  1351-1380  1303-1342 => 2.29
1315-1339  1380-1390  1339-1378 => 0.74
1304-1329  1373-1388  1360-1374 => 0.03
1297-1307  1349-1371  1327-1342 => 0.89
